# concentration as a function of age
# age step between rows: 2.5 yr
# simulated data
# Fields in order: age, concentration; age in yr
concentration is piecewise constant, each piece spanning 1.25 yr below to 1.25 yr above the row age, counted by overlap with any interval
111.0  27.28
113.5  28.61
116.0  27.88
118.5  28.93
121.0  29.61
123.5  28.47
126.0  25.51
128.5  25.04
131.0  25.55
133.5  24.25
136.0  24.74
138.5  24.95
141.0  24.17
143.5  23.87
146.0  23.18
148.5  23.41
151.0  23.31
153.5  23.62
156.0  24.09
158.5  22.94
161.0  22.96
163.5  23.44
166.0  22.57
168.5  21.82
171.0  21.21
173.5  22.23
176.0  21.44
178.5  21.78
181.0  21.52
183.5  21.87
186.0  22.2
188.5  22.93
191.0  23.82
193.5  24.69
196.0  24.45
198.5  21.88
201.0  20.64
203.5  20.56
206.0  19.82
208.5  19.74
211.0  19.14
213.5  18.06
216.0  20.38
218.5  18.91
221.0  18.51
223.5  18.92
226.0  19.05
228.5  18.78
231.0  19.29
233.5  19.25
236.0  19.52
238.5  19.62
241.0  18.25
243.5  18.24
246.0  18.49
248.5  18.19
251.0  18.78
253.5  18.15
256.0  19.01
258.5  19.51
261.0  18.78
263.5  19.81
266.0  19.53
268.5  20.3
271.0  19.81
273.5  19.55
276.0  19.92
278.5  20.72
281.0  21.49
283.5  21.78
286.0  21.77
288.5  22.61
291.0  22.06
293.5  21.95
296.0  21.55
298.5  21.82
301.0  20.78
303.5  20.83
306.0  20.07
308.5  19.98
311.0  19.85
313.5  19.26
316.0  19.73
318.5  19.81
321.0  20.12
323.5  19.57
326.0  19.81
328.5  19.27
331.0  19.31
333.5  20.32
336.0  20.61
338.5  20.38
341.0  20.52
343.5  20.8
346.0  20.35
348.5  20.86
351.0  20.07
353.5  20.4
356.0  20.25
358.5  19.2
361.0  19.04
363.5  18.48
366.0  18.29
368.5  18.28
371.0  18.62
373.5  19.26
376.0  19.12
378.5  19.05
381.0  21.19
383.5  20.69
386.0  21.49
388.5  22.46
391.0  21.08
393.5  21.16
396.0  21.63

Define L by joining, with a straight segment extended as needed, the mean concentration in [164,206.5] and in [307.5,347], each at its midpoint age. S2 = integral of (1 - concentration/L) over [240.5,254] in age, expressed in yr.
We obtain 1.8 yr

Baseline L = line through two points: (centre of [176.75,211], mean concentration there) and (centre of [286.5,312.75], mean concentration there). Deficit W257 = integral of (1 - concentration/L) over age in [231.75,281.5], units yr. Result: 4.9 yr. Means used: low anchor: 21.9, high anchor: 21.1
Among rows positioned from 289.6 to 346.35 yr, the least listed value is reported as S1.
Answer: 19.26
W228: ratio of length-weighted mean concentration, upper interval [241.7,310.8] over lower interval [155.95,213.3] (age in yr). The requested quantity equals 0.9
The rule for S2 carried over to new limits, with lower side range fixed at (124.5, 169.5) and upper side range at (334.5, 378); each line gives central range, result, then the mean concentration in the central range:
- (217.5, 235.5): 2.67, 19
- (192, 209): 0.76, 21.8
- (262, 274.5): 0.97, 19.8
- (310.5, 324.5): 0.50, 19.7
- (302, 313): 0.28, 20.1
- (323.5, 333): 0.32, 19.5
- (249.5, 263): 1.74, 18.9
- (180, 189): 0.41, 22.1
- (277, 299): -0.71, 21.7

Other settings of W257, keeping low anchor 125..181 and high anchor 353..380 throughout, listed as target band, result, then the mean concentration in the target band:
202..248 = 5.9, 19.1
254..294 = 0.9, 20.5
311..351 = -0.5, 20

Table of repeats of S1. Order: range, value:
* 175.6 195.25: 21.44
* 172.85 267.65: 18.06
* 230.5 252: 18.19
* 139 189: 21.21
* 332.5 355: 20.07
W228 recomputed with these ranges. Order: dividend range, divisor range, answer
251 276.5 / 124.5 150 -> 0.79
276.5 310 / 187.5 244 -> 1.05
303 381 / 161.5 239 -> 0.94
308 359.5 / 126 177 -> 0.85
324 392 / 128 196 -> 0.86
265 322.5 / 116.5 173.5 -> 0.85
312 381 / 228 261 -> 1.04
